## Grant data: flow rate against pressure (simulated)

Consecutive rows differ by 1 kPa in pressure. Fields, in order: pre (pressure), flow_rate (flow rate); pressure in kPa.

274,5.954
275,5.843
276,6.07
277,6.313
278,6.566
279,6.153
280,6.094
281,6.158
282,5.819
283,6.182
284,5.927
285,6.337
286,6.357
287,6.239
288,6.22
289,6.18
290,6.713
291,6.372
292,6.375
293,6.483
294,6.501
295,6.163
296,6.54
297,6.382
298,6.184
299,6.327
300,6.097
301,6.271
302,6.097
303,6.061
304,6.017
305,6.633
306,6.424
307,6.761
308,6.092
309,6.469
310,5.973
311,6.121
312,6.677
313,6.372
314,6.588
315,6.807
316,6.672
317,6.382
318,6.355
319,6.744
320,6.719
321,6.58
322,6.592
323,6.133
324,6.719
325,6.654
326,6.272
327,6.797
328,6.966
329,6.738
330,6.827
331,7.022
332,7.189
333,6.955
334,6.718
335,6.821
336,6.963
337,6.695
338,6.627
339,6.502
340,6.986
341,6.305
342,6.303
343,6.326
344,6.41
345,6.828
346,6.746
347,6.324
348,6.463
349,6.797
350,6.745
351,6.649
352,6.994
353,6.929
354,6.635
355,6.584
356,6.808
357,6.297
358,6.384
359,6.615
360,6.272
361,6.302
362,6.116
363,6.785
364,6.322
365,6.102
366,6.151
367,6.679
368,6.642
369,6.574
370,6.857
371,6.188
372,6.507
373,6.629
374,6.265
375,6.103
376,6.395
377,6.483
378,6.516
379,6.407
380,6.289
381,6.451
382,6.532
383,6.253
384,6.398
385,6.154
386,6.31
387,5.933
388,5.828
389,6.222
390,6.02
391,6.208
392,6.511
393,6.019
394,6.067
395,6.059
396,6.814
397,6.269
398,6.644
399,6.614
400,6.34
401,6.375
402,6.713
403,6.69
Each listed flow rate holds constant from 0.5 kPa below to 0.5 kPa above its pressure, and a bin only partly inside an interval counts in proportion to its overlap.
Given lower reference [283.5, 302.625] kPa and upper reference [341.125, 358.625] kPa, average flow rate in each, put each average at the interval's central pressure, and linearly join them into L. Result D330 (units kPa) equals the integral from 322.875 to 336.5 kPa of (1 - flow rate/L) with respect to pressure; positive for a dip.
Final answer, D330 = -0.6 kPa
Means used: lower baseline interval 6.3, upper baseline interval 6.6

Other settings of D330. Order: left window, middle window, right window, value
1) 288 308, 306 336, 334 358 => -0.6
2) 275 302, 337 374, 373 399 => -1.5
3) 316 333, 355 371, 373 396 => -0.1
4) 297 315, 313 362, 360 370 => -2.0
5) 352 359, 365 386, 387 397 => -0.1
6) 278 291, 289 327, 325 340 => 0.5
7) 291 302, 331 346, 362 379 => -0.7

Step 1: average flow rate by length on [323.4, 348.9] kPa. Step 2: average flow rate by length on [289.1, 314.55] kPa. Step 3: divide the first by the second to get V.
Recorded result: 1.1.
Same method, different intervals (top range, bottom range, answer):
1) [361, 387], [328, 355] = 0.95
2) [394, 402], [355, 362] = 1.00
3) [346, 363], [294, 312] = 1.04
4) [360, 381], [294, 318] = 1.01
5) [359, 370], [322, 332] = 0.96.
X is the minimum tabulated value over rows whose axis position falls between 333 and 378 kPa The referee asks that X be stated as 6.102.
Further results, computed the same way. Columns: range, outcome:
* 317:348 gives 6.133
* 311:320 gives 6.121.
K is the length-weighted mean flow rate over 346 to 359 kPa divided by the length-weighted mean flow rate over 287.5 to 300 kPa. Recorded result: 1.04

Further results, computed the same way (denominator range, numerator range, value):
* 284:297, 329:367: 1.04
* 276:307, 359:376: 1.02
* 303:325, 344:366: 1.01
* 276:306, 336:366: 1.04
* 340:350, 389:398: 0.96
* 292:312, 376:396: 0.99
